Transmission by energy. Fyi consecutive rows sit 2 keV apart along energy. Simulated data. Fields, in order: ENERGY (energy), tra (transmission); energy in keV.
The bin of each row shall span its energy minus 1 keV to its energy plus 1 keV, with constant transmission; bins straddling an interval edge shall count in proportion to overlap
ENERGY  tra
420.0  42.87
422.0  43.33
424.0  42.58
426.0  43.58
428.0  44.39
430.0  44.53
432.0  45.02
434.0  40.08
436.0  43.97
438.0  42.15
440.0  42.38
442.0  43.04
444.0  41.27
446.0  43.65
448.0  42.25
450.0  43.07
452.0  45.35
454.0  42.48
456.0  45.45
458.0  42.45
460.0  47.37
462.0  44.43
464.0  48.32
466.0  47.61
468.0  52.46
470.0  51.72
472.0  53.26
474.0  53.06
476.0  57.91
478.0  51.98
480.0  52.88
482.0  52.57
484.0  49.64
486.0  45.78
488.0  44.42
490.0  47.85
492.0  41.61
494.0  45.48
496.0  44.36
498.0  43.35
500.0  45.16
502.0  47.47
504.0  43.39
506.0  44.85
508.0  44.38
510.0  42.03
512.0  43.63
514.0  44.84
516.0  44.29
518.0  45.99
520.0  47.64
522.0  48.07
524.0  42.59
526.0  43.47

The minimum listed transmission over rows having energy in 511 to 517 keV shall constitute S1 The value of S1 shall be 43.63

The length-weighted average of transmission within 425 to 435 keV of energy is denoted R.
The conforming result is 43.5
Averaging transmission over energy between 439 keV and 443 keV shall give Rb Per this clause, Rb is 42.7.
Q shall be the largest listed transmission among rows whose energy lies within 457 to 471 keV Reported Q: 52.46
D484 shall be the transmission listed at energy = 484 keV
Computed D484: 49.64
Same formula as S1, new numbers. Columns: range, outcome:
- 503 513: 42.03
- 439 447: 41.27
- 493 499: 43.35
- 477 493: 41.61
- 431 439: 40.08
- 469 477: 51.72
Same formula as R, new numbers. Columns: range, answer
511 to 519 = 44.7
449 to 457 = 44.1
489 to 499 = 44.5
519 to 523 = 47.9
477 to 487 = 50.6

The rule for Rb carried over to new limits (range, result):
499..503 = 46.3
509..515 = 43.5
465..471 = 50.6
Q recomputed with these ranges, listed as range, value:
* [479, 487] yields 52.88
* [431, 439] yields 45.02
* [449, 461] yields 47.37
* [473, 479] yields 57.91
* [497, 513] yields 47.47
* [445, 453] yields 45.35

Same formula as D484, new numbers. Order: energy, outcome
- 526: 43.47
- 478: 51.98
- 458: 42.45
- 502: 47.47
